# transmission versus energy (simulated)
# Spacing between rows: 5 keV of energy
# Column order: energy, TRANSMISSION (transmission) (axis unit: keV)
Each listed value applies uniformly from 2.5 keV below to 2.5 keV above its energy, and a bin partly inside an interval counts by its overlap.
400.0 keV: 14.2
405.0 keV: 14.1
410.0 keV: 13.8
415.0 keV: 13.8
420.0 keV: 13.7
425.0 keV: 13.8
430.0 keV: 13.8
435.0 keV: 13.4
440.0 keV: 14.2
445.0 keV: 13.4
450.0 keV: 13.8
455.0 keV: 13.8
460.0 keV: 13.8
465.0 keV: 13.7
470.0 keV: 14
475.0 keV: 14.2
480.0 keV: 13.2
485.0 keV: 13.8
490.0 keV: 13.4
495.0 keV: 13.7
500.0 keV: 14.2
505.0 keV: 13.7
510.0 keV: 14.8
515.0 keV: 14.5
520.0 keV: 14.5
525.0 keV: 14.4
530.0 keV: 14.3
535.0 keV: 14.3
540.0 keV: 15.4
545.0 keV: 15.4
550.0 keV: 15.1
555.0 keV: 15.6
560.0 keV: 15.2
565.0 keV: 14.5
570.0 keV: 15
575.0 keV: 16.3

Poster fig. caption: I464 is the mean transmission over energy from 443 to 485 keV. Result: 13.7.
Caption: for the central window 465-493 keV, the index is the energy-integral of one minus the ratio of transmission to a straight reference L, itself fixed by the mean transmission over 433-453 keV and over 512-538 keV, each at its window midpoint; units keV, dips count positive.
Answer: 0.6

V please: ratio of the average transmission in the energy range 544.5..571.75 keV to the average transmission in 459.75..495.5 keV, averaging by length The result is 1.1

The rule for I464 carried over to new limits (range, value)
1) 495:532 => 14.3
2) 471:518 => 14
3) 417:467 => 13.7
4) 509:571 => 14.8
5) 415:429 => 13.8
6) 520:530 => 14.4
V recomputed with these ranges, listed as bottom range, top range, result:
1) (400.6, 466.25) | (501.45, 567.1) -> 1.07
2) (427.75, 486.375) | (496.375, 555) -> 1.06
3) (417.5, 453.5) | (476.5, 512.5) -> 1.01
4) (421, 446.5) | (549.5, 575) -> 1.11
